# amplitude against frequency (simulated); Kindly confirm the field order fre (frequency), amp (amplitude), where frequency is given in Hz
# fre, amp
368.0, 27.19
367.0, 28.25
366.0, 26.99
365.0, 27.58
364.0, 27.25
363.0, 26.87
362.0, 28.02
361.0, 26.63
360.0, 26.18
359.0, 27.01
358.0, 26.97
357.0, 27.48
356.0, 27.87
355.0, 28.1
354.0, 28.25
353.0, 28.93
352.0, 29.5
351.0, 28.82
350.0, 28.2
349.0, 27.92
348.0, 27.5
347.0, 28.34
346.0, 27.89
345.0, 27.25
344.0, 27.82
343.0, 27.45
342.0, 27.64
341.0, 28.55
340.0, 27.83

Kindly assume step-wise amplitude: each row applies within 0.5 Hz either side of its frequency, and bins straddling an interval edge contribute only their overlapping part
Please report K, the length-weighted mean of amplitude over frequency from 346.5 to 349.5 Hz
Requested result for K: 27.9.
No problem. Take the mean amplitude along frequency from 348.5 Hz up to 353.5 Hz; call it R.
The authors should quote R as 28.7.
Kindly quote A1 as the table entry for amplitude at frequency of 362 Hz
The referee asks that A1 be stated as 28.02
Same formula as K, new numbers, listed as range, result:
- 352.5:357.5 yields 28.1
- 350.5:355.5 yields 28.7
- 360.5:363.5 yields 27.2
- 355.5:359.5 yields 27.3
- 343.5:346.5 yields 27.7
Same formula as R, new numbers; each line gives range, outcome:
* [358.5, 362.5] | 27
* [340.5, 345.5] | 27.7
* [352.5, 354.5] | 28.6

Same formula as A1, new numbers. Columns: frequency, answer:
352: 29.5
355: 28.1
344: 27.82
